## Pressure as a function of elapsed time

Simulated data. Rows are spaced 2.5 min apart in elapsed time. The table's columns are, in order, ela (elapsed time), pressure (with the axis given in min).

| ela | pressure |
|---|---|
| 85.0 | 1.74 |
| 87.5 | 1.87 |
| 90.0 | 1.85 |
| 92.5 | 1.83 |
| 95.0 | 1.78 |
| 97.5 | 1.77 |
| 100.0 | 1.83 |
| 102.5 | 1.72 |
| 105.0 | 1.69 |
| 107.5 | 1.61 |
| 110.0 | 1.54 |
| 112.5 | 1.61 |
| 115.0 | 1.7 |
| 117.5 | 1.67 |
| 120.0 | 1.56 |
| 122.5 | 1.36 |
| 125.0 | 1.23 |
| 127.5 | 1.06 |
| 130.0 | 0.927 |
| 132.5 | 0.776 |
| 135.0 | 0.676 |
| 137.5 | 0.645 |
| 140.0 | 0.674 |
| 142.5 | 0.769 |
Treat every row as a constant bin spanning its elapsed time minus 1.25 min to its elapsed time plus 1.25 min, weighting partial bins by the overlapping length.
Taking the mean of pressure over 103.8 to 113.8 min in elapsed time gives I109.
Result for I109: 1.61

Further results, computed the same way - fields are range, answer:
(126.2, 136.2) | 0.863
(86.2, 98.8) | 1.82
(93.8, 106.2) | 1.76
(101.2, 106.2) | 1.71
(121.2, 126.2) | 1.3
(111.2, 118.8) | 1.66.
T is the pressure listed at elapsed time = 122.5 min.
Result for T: 1.36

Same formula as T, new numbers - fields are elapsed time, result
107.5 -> 1.61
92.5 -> 1.83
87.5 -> 1.87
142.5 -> 0.769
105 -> 1.69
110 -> 1.54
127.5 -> 1.06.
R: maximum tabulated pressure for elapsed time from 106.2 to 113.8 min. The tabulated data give 1.61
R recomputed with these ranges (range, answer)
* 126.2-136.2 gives 1.06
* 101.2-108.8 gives 1.72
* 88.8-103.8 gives 1.85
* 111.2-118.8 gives 1.7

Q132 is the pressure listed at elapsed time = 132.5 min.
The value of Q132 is 0.776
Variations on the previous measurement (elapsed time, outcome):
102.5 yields 1.72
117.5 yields 1.67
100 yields 1.83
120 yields 1.56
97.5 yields 1.77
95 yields 1.78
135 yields 0.676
